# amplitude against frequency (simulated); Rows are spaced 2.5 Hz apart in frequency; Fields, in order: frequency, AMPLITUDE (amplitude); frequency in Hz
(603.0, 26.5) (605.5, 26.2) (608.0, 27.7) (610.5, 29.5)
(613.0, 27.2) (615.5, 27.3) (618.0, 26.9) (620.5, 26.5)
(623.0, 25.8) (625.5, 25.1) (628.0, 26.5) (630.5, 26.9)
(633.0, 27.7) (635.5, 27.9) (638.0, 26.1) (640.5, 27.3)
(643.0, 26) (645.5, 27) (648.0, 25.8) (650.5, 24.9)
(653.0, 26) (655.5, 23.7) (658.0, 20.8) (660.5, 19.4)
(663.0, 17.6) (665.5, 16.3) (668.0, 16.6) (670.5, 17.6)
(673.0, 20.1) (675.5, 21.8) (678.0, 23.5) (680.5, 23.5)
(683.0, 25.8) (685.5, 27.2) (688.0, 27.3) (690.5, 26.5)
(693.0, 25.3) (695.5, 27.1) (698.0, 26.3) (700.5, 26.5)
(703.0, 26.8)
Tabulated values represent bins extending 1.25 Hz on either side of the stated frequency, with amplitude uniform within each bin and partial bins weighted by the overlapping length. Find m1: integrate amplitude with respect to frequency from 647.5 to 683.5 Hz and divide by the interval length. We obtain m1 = 21.4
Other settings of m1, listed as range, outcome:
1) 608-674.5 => 24.4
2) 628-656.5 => 26.3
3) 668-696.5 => 23.8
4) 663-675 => 17.9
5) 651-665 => 21.4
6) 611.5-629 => 26.5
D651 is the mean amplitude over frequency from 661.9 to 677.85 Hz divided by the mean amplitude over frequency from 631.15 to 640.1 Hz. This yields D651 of 0.7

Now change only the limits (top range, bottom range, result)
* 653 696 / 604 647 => 0.83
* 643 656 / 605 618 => 0.93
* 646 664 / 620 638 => 0.86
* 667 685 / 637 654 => 0.83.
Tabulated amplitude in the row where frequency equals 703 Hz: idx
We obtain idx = 26.8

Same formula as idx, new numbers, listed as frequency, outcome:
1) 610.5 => 29.5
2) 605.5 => 26.2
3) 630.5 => 26.9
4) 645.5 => 27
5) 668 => 16.6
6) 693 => 25.3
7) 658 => 20.8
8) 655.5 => 23.7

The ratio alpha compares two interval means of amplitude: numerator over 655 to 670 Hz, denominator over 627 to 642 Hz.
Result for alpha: 0.69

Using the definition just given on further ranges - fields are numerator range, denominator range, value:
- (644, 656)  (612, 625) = 0.96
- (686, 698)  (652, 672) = 1.35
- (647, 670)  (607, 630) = 0.78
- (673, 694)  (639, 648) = 0.93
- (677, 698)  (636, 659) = 1.02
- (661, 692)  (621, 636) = 0.83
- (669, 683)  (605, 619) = 0.78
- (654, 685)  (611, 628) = 0.78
